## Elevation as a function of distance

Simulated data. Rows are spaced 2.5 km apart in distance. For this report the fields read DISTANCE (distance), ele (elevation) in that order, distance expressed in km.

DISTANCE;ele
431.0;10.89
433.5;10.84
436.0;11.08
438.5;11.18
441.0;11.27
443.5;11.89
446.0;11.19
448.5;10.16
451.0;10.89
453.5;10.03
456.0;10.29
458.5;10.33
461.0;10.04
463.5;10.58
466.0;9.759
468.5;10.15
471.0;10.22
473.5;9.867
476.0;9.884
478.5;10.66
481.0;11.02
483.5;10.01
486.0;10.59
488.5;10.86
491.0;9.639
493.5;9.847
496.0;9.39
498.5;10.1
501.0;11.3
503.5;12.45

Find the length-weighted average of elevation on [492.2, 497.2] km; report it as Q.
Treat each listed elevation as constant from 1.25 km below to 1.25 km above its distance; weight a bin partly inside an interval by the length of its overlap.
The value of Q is 9.62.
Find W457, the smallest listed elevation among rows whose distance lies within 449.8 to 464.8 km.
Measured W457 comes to 10.03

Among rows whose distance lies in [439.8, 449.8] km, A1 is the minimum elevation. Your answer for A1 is 10.16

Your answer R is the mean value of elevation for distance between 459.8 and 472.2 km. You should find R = 10.1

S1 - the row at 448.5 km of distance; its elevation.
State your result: 10.16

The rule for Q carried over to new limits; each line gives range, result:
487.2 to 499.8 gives 9.97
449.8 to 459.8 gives 10.4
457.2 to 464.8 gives 10.3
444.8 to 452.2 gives 10.7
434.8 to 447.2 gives 11.3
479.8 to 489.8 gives 10.6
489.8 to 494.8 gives 9.74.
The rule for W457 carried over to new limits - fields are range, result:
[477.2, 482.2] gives 10.66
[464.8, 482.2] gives 9.759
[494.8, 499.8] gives 9.39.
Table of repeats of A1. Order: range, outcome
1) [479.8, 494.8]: 9.639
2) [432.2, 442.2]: 10.84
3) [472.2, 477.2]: 9.867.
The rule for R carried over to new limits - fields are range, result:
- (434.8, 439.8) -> 11.1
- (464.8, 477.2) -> 9.98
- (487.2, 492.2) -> 10.3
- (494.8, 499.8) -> 9.76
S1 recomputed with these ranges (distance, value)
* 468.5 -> 10.15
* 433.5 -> 10.84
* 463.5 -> 10.58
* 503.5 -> 12.45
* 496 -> 9.39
